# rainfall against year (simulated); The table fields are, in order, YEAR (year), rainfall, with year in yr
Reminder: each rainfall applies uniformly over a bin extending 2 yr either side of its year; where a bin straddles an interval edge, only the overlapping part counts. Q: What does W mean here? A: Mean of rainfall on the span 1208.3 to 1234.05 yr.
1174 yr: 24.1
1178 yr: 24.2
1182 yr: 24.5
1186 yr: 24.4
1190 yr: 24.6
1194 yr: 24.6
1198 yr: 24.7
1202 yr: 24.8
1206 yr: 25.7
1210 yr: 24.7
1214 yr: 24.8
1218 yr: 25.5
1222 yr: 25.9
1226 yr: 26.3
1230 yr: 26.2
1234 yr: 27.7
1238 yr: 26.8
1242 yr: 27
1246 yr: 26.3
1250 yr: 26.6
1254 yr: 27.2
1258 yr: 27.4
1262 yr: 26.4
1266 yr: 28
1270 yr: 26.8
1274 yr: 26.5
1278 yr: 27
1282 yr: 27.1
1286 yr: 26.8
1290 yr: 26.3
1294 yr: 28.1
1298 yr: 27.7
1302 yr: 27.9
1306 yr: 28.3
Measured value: 25.7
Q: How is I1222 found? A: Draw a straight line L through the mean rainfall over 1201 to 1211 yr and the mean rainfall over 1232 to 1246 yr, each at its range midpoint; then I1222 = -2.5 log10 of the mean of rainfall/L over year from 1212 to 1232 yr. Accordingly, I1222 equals 0.01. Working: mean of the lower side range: 25.1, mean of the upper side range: 27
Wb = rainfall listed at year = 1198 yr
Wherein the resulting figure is 24.7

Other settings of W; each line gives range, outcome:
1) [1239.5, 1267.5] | 27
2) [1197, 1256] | 26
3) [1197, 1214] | 25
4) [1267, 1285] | 26.9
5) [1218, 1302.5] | 26.9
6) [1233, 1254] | 26.9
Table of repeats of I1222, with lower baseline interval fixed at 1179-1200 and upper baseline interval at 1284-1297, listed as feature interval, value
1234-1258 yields -0.038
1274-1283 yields -0.005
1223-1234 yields -0.039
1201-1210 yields -0.010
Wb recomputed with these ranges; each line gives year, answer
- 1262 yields 26.4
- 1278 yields 27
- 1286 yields 26.8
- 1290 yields 26.3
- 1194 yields 24.6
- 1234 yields 27.7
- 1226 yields 26.3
